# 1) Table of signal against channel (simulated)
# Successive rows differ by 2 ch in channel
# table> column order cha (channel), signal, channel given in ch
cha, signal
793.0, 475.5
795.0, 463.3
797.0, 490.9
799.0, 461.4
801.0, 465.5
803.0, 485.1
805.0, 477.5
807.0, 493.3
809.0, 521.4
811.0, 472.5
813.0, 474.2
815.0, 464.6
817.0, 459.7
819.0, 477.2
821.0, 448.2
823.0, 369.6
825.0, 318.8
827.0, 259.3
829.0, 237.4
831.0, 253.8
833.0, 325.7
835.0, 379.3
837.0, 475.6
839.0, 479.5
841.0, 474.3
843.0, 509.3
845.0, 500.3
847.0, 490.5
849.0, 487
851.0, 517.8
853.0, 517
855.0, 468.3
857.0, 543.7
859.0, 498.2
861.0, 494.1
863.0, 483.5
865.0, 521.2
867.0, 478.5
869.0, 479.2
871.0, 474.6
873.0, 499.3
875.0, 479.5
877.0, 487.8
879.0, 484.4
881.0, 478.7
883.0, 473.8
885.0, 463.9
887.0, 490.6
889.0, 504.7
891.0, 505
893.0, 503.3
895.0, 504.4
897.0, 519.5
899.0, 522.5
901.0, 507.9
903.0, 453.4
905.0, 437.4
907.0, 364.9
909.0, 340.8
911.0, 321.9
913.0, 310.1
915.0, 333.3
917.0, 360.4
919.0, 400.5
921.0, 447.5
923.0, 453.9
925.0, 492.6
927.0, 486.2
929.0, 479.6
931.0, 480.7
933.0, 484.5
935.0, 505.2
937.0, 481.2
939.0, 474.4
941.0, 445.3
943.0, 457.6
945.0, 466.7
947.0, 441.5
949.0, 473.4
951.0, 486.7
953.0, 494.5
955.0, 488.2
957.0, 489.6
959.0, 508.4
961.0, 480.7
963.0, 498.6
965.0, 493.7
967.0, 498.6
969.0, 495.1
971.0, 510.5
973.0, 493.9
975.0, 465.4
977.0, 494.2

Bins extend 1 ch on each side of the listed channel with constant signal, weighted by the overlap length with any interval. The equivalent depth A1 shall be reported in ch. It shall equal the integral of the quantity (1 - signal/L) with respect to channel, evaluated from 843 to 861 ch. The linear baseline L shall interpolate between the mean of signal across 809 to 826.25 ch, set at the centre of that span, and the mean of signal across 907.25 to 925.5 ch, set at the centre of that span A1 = -3.6 ch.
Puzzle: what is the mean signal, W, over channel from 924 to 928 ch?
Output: 489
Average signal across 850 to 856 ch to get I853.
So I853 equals 501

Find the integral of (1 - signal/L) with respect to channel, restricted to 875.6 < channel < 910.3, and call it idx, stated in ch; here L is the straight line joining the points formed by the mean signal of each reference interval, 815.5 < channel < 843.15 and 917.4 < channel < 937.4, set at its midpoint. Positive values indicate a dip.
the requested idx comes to -2.6 ch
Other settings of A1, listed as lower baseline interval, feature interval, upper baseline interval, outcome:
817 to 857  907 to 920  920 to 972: 3.3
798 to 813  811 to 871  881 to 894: 4.9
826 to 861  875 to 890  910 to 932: -2.0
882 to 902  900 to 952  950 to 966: 6.1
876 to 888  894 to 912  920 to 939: 1.4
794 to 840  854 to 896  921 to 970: -3.9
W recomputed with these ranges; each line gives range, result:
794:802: 470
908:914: 324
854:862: 501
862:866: 502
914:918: 347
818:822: 463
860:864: 489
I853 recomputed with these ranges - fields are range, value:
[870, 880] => 485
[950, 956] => 490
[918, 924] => 434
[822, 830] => 296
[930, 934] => 483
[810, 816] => 470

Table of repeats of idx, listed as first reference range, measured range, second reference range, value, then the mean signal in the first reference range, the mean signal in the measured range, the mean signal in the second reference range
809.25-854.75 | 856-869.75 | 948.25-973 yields -1.7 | 429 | 500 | 493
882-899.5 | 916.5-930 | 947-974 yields 1.3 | 498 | 449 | 491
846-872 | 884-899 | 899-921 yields -2.5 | 496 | 500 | 392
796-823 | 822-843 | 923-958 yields 4.8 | 472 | 365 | 477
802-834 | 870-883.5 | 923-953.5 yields -1.3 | 409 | 483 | 476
